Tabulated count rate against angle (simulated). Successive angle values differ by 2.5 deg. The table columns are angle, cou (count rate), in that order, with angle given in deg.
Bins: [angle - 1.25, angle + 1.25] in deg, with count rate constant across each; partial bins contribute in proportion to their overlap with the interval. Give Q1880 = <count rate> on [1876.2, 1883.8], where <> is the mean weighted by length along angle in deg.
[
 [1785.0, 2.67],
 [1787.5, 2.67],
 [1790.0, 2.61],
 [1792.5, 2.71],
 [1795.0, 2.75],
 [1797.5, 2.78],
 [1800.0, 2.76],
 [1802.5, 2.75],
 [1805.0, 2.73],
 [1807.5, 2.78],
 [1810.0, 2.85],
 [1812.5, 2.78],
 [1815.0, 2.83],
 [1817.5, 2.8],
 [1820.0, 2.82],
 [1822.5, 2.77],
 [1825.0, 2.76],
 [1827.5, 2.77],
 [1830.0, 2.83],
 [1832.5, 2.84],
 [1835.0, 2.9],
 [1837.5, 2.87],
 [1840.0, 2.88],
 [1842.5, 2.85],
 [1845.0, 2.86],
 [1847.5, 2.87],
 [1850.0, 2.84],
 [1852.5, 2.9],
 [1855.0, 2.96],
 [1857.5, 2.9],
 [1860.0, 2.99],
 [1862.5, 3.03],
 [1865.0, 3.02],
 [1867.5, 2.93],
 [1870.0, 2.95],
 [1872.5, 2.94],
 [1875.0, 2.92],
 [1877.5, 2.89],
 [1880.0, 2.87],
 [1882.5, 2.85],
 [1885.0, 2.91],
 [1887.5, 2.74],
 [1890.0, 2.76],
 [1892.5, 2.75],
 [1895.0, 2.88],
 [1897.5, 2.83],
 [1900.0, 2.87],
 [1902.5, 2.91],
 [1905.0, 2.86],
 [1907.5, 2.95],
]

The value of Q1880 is 2.87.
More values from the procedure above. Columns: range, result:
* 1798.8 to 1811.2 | 2.77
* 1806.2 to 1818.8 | 2.81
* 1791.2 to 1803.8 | 2.75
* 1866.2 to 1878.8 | 2.93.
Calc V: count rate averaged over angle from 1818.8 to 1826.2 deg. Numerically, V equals 2.78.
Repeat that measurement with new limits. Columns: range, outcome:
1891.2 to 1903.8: 2.85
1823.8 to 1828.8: 2.77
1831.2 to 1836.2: 2.87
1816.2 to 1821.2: 2.81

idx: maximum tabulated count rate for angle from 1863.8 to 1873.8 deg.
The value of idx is 3.02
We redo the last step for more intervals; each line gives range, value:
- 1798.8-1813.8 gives 2.85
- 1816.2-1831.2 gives 2.83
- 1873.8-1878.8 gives 2.92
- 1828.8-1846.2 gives 2.9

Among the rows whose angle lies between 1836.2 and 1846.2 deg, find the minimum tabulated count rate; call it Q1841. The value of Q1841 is 2.85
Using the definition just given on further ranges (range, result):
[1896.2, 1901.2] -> 2.83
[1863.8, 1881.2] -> 2.87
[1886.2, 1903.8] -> 2.74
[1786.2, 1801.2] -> 2.61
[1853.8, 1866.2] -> 2.9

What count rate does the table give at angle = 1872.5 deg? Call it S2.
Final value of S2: 2.94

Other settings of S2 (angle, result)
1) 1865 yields 3.02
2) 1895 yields 2.88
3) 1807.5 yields 2.78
